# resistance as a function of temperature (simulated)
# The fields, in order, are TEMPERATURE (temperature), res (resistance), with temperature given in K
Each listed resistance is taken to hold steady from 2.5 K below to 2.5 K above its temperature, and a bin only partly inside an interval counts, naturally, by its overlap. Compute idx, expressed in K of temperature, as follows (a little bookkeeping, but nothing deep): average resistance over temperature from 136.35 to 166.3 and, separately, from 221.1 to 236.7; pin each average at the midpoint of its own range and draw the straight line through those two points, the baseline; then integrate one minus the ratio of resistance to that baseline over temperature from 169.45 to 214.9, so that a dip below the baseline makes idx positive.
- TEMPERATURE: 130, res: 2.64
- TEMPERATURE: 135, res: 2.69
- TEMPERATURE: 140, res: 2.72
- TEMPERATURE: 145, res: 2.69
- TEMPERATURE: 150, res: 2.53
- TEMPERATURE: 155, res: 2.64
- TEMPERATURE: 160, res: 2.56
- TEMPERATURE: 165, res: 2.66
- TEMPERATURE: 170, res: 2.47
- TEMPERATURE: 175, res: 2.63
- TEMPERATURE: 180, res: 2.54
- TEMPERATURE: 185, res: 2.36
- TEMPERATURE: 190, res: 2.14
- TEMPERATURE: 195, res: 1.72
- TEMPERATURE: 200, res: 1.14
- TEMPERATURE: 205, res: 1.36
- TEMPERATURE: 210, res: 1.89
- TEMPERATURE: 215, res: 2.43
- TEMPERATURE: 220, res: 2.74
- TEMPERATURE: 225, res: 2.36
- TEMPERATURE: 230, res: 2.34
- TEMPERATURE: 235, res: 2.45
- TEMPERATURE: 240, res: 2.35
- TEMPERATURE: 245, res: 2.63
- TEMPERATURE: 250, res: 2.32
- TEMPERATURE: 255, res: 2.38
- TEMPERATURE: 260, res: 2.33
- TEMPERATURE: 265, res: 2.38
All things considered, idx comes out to 8.9 K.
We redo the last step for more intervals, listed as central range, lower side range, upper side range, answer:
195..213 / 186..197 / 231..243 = 5.0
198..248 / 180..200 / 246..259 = 0.9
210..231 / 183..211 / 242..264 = -3.9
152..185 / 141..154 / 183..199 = -3.7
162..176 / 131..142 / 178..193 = -0.8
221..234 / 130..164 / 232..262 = 0.3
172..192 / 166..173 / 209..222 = 0.5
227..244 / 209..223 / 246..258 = -0.1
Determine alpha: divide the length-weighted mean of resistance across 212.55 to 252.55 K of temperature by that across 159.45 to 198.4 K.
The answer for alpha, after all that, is 1.04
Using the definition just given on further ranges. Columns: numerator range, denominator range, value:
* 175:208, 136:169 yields 0.74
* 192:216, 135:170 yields 0.64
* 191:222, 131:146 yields 0.70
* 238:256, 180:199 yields 1.18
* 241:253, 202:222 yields 1.19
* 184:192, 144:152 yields 0.86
